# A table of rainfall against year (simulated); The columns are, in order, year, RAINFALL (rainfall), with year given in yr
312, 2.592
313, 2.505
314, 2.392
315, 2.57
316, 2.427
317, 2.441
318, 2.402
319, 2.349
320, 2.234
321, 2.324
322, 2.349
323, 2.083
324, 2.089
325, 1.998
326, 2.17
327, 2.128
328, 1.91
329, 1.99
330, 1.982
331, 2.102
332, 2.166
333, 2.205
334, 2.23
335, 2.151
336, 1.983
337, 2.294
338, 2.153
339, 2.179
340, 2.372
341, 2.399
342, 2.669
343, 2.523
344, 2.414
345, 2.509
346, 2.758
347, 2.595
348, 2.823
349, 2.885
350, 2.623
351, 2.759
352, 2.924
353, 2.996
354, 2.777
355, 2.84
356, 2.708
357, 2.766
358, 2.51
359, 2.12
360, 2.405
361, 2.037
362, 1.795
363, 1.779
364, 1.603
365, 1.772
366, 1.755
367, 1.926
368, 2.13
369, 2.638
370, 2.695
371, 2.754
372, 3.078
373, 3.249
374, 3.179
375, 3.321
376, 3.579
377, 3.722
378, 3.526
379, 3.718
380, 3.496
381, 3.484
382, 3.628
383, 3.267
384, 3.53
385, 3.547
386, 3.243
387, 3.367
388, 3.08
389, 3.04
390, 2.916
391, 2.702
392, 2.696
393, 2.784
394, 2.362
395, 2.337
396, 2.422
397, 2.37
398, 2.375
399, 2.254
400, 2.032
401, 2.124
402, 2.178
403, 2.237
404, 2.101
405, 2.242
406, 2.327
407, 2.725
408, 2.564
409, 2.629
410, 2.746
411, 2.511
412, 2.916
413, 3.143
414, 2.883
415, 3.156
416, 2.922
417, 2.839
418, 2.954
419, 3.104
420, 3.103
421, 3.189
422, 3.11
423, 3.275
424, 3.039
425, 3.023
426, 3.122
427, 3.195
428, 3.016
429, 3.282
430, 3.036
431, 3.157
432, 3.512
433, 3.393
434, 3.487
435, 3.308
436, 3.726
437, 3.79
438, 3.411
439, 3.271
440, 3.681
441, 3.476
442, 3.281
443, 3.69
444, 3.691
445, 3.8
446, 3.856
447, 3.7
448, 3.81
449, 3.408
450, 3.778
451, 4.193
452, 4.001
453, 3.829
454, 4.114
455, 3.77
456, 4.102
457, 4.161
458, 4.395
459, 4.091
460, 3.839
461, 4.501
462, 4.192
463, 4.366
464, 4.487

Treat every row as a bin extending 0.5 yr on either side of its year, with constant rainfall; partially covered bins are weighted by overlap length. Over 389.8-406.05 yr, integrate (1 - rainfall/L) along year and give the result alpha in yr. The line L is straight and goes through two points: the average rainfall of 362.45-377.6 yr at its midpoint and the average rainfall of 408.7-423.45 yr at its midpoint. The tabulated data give 2.6 yr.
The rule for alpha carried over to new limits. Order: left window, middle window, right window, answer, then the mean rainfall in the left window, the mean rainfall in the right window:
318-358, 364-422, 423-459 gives 4.0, 2.4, 3.59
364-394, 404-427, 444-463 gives 4.0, 2.99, 3.98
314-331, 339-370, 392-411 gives -1.9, 2.22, 2.39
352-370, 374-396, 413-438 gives -4.8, 2.3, 3.2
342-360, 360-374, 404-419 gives 2.1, 2.67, 2.74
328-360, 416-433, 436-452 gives 1.5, 2.46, 3.67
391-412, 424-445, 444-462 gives 0.2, 2.42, 3.96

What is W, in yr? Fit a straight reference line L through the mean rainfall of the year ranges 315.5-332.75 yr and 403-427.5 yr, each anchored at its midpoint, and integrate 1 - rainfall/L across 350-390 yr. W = -4.9 yr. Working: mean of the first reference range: 2.19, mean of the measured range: 2.84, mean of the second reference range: 2.85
